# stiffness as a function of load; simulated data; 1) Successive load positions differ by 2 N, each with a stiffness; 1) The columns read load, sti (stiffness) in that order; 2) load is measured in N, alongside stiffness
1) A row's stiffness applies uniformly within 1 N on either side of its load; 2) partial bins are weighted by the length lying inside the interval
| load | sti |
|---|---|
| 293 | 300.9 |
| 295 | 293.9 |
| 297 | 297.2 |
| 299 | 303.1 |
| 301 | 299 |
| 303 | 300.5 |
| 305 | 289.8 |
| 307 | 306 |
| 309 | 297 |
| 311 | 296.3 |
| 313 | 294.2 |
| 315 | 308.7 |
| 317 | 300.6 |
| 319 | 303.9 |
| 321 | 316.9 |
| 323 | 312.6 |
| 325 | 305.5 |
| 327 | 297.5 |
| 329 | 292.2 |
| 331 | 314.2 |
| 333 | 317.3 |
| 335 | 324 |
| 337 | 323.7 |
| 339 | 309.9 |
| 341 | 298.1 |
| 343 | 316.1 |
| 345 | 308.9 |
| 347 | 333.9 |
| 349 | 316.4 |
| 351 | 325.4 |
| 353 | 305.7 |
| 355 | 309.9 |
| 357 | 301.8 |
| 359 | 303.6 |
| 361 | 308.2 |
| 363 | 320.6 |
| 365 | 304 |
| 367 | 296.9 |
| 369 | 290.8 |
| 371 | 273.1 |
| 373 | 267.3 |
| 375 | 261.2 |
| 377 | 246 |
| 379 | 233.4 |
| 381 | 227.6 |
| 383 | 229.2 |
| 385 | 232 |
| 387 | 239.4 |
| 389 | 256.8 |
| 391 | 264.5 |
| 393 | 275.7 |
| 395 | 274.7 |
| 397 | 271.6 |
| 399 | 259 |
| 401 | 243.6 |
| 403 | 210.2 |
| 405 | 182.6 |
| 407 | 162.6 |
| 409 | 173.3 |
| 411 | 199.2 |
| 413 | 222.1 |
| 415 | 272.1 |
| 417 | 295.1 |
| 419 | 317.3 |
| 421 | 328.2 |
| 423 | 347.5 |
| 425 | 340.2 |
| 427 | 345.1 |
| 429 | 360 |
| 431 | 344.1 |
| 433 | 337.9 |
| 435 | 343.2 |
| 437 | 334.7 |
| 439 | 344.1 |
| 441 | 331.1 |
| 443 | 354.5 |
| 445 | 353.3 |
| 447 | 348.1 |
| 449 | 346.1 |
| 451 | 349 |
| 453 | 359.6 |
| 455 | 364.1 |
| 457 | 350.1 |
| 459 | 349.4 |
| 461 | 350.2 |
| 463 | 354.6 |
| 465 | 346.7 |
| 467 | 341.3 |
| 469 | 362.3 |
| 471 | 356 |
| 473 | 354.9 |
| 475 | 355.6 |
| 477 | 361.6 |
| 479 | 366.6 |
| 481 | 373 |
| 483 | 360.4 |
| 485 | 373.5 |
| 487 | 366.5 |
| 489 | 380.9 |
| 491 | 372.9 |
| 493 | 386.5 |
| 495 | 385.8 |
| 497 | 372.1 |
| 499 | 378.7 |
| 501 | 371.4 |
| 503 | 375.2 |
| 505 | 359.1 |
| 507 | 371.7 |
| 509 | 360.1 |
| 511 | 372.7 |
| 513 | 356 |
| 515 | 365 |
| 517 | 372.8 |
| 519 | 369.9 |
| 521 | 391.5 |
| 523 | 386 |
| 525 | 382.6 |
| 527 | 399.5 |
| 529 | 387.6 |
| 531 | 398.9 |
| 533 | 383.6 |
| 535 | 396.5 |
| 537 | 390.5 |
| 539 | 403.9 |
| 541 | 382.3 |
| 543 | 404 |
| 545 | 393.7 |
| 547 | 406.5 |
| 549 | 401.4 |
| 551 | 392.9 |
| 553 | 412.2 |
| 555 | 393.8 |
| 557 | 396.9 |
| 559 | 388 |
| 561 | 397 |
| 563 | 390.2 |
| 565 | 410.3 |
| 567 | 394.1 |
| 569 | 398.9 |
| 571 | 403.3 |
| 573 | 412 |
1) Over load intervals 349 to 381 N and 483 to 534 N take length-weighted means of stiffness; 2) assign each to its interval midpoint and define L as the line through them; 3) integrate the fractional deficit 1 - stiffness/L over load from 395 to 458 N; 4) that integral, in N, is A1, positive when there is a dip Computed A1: 4.9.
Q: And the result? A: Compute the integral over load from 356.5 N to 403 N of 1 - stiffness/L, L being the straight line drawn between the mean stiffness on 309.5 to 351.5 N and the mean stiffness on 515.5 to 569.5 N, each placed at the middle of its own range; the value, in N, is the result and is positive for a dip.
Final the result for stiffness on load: 8.7 N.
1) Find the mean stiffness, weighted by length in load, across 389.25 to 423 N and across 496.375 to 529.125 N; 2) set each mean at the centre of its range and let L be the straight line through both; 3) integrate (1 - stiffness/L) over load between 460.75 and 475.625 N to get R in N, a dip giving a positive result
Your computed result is -1.4 N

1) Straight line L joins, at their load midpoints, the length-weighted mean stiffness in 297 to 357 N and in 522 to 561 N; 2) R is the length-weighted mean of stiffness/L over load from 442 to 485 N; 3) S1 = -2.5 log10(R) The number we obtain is 0.02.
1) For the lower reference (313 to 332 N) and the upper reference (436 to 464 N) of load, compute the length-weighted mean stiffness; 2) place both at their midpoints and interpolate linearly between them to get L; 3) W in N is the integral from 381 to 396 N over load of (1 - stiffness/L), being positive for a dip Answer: 3.5 N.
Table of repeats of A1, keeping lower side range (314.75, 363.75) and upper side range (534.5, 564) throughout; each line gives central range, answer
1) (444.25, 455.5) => 0.10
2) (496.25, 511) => 0.32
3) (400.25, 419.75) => 6.52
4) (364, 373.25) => 1.00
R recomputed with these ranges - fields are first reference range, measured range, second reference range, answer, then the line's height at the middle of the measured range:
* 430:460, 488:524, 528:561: 0.3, 377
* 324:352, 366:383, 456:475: 3.4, 324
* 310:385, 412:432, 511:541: 1.0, 333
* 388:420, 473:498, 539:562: -3.2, 329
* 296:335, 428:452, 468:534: 0.3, 350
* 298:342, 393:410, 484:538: 5.6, 336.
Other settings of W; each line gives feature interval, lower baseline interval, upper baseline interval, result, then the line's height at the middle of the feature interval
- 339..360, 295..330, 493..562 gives 0.24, 316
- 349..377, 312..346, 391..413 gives -2.65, 270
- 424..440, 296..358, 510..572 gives 0.22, 348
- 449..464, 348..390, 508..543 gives -0.73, 337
